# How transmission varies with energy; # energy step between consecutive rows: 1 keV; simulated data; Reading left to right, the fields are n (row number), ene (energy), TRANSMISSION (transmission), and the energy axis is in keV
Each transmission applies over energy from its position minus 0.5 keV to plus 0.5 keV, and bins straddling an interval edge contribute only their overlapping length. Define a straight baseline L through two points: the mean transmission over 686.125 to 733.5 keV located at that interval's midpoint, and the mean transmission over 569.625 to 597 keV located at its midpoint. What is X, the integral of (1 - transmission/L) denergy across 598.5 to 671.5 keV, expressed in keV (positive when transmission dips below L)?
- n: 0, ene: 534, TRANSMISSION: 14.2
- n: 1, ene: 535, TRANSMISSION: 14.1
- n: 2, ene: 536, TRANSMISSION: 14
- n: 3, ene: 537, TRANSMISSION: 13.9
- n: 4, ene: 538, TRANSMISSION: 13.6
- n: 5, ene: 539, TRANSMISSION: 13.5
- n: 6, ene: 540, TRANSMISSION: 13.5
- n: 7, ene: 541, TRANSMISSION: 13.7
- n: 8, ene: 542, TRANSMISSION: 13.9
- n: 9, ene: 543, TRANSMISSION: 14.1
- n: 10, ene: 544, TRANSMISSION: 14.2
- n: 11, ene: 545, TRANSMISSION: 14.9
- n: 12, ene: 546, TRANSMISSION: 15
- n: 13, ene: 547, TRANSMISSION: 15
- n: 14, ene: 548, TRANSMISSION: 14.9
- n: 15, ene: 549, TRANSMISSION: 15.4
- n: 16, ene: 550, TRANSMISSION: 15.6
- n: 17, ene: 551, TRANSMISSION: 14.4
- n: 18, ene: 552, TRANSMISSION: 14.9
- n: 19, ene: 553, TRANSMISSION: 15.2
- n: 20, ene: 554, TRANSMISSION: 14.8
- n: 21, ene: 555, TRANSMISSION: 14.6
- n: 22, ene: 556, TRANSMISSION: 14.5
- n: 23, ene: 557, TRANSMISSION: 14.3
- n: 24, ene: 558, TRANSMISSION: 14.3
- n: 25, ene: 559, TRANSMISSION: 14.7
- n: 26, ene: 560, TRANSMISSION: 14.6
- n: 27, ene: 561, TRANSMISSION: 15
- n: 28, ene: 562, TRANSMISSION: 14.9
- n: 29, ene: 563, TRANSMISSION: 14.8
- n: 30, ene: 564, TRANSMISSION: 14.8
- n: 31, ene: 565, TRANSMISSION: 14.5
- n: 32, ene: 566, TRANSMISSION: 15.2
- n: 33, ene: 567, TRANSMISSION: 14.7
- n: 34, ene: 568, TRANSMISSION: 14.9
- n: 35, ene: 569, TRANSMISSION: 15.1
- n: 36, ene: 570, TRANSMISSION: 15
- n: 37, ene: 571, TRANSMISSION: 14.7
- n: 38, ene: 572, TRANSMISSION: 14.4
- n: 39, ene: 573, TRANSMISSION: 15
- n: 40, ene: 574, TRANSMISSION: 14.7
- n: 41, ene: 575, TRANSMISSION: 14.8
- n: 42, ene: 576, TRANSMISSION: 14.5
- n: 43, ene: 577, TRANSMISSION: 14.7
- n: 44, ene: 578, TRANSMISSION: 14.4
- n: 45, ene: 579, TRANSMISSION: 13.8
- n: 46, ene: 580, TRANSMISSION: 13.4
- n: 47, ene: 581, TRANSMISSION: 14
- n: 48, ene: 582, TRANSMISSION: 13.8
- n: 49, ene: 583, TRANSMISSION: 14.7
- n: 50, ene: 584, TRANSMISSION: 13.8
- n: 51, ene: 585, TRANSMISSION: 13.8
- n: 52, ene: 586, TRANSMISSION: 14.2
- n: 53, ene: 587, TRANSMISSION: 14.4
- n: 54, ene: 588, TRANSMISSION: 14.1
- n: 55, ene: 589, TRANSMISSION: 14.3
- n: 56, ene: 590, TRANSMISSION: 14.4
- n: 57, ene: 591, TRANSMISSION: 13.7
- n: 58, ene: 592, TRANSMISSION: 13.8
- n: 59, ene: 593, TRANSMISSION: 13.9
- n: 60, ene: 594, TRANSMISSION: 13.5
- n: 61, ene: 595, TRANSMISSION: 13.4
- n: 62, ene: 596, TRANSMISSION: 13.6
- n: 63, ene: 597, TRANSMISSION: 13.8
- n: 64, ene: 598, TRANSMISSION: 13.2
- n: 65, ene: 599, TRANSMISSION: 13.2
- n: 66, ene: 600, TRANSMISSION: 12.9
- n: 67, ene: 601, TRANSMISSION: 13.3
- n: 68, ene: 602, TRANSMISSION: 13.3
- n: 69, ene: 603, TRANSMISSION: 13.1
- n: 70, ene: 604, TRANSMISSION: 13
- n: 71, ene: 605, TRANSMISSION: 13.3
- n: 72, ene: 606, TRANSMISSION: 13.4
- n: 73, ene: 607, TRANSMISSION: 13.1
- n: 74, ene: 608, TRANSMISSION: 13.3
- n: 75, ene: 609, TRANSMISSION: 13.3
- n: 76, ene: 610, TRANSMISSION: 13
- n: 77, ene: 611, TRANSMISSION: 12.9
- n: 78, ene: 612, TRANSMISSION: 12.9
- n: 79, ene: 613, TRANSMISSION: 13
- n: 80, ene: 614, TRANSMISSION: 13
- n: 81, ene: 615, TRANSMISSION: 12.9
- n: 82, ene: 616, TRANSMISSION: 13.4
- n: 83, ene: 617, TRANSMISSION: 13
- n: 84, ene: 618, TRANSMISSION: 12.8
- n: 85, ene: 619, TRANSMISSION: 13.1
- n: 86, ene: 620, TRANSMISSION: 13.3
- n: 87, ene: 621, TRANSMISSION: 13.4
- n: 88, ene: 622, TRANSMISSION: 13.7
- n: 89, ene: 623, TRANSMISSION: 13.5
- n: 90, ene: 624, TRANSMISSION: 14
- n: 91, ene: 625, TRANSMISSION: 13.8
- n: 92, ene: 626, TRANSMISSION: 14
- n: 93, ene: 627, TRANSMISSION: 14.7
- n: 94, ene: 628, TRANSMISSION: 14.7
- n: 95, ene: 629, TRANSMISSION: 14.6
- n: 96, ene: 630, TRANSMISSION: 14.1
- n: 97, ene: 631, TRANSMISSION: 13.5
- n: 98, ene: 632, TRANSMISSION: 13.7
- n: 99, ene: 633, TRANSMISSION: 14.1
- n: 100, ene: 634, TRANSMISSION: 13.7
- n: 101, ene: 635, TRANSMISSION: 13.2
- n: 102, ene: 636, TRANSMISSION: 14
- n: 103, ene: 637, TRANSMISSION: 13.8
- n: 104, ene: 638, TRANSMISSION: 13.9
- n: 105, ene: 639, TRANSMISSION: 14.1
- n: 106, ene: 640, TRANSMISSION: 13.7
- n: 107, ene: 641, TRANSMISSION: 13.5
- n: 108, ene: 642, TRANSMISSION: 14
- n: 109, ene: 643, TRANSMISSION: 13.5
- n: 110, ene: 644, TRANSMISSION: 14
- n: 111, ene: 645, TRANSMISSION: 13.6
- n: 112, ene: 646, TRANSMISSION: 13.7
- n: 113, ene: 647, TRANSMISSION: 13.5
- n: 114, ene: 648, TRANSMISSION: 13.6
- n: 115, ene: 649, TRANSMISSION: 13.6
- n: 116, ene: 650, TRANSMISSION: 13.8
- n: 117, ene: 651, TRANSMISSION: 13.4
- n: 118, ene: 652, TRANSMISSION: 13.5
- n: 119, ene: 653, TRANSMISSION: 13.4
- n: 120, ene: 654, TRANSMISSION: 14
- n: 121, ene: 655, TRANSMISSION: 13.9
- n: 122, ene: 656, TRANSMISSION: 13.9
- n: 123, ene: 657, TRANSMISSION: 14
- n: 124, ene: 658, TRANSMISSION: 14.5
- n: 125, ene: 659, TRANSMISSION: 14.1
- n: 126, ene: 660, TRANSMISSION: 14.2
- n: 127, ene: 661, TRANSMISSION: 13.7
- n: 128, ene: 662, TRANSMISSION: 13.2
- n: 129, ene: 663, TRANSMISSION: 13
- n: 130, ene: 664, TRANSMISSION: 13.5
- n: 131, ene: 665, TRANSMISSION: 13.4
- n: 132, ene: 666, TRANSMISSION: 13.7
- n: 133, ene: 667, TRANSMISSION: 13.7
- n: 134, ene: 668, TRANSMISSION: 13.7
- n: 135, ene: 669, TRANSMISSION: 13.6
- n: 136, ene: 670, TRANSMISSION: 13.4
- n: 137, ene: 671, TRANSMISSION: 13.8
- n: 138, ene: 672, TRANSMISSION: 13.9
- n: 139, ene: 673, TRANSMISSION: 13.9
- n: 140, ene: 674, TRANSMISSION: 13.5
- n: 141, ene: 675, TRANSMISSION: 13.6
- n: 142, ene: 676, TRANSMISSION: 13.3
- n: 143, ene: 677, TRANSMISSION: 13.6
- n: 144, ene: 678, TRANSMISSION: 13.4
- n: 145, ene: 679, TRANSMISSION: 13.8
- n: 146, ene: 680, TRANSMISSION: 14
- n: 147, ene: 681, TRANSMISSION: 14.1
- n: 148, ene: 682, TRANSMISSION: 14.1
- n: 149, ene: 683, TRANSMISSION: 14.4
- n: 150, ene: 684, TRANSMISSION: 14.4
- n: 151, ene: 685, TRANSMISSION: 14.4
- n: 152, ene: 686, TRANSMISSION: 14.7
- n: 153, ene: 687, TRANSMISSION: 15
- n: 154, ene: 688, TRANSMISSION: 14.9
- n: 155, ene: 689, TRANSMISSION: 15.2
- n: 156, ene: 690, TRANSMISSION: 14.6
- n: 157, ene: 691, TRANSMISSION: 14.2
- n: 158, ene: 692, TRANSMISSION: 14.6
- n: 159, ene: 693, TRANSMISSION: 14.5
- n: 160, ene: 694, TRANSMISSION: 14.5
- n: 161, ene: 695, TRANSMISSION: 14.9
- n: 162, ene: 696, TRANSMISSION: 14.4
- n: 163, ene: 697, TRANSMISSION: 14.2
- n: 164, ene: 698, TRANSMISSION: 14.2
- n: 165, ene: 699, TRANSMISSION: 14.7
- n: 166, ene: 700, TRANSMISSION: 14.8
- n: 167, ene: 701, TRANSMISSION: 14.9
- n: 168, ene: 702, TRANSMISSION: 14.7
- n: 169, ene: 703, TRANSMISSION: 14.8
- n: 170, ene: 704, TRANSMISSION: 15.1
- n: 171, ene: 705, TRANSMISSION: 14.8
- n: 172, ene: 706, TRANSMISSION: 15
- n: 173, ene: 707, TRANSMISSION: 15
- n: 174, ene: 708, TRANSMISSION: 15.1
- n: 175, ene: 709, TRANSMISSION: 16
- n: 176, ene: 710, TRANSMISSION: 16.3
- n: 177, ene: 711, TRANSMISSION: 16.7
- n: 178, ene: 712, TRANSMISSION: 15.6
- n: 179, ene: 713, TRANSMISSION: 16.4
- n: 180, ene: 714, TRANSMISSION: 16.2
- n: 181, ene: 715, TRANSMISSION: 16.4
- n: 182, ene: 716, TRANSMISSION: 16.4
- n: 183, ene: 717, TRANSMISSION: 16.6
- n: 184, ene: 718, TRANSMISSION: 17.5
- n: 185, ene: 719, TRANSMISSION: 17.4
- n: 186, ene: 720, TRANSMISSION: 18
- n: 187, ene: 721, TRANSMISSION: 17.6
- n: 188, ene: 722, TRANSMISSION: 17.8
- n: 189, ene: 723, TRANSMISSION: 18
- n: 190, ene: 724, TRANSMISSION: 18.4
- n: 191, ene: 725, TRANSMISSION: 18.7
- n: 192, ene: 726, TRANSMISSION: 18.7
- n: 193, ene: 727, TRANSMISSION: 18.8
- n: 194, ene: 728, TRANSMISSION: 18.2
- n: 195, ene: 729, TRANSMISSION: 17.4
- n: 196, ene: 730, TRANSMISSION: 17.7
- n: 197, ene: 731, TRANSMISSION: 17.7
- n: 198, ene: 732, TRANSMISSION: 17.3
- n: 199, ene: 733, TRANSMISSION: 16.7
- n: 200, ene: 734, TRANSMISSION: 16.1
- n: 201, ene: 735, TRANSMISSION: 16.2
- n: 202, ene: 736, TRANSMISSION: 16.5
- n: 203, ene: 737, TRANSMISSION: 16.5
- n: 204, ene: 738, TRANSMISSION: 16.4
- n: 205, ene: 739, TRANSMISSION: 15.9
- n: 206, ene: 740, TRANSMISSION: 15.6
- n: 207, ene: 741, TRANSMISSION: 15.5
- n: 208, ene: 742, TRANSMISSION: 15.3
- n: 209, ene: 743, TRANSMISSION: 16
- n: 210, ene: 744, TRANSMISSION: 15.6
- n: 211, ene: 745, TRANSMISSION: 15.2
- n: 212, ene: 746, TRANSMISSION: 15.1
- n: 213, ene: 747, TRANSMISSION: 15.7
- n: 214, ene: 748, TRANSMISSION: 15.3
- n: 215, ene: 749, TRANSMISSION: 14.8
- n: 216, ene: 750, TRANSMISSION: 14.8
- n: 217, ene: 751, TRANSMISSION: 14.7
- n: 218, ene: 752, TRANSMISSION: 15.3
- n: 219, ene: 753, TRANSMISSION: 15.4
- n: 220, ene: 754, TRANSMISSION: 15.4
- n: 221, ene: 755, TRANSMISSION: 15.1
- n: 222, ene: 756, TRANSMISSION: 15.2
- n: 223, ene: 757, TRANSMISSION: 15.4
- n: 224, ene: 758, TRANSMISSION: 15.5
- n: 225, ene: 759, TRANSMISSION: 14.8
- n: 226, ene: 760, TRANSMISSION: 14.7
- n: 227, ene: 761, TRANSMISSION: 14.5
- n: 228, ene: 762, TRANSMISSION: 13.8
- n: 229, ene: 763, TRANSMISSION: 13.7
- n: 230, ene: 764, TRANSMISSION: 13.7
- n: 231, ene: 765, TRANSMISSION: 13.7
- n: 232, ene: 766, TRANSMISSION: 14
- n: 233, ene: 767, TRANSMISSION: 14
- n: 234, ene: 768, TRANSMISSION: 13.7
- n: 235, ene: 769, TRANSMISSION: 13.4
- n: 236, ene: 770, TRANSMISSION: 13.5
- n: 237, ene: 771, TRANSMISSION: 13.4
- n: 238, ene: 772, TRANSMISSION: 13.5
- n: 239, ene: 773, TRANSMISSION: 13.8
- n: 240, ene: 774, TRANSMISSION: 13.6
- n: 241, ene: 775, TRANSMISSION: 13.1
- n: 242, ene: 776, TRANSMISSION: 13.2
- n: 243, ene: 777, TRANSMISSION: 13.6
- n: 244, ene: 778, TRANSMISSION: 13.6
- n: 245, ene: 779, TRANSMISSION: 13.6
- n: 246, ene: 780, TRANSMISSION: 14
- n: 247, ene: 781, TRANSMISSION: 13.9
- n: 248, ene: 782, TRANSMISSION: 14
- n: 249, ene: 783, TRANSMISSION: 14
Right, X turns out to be 6.7 keV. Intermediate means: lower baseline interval 14.2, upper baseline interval 16.1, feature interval 13.6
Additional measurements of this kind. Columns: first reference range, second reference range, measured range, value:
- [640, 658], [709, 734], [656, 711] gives 4.0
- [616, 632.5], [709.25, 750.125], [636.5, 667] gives 1.6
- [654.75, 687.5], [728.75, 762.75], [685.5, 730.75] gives -3.8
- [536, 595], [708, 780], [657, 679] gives 2.1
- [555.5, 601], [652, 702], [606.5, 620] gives 1.1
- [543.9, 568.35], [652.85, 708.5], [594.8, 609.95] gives 1.4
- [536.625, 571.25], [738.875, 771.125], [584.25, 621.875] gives 3.2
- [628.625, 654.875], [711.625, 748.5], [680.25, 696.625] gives 0.9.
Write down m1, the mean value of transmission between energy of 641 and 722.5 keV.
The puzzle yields 14.5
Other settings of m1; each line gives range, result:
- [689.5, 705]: 14.6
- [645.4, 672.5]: 13.7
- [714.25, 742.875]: 17.1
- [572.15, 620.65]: 13.6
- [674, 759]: 15.6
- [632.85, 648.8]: 13.7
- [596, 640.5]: 13.5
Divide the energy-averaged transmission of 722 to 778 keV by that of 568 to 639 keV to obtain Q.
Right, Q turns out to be 1.1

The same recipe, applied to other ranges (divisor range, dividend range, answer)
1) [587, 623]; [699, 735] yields 1.24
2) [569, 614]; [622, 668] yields 1.00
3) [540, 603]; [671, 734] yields 1.09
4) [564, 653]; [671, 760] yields 1.13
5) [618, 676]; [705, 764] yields 1.17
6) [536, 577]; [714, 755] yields 1.13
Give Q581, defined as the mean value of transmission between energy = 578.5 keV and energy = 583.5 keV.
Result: 13.9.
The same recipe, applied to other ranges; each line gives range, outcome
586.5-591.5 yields 14.2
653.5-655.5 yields 13.9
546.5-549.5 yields 15.1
